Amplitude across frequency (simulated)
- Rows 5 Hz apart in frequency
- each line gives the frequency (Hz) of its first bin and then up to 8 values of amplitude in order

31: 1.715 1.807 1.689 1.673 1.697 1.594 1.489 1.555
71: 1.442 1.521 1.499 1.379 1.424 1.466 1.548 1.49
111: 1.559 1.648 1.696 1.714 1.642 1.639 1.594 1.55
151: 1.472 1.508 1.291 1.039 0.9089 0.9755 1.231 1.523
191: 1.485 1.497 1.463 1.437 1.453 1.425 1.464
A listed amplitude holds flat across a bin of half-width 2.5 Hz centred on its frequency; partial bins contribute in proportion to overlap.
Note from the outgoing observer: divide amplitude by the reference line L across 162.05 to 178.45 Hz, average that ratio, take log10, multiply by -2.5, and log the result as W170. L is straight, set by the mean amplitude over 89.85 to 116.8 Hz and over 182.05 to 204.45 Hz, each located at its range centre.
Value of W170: 0.43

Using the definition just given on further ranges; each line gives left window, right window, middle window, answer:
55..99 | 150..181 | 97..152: -0.204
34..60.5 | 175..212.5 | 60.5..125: 0.045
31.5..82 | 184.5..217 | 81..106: 0.077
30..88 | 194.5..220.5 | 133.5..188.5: 0.121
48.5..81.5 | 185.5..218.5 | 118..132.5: -0.119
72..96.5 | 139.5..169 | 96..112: -0.059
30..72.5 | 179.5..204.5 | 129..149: -0.059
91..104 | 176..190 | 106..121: -0.101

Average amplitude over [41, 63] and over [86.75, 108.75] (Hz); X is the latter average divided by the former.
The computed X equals 0.91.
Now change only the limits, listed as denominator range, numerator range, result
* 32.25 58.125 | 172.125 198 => 0.78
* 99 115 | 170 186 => 0.73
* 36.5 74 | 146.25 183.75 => 0.77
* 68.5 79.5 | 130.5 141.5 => 1.10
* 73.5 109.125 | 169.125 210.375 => 0.90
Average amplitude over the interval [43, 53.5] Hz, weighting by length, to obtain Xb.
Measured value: 1.69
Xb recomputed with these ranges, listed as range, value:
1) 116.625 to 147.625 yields 1.64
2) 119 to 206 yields 1.42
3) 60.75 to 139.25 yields 1.55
